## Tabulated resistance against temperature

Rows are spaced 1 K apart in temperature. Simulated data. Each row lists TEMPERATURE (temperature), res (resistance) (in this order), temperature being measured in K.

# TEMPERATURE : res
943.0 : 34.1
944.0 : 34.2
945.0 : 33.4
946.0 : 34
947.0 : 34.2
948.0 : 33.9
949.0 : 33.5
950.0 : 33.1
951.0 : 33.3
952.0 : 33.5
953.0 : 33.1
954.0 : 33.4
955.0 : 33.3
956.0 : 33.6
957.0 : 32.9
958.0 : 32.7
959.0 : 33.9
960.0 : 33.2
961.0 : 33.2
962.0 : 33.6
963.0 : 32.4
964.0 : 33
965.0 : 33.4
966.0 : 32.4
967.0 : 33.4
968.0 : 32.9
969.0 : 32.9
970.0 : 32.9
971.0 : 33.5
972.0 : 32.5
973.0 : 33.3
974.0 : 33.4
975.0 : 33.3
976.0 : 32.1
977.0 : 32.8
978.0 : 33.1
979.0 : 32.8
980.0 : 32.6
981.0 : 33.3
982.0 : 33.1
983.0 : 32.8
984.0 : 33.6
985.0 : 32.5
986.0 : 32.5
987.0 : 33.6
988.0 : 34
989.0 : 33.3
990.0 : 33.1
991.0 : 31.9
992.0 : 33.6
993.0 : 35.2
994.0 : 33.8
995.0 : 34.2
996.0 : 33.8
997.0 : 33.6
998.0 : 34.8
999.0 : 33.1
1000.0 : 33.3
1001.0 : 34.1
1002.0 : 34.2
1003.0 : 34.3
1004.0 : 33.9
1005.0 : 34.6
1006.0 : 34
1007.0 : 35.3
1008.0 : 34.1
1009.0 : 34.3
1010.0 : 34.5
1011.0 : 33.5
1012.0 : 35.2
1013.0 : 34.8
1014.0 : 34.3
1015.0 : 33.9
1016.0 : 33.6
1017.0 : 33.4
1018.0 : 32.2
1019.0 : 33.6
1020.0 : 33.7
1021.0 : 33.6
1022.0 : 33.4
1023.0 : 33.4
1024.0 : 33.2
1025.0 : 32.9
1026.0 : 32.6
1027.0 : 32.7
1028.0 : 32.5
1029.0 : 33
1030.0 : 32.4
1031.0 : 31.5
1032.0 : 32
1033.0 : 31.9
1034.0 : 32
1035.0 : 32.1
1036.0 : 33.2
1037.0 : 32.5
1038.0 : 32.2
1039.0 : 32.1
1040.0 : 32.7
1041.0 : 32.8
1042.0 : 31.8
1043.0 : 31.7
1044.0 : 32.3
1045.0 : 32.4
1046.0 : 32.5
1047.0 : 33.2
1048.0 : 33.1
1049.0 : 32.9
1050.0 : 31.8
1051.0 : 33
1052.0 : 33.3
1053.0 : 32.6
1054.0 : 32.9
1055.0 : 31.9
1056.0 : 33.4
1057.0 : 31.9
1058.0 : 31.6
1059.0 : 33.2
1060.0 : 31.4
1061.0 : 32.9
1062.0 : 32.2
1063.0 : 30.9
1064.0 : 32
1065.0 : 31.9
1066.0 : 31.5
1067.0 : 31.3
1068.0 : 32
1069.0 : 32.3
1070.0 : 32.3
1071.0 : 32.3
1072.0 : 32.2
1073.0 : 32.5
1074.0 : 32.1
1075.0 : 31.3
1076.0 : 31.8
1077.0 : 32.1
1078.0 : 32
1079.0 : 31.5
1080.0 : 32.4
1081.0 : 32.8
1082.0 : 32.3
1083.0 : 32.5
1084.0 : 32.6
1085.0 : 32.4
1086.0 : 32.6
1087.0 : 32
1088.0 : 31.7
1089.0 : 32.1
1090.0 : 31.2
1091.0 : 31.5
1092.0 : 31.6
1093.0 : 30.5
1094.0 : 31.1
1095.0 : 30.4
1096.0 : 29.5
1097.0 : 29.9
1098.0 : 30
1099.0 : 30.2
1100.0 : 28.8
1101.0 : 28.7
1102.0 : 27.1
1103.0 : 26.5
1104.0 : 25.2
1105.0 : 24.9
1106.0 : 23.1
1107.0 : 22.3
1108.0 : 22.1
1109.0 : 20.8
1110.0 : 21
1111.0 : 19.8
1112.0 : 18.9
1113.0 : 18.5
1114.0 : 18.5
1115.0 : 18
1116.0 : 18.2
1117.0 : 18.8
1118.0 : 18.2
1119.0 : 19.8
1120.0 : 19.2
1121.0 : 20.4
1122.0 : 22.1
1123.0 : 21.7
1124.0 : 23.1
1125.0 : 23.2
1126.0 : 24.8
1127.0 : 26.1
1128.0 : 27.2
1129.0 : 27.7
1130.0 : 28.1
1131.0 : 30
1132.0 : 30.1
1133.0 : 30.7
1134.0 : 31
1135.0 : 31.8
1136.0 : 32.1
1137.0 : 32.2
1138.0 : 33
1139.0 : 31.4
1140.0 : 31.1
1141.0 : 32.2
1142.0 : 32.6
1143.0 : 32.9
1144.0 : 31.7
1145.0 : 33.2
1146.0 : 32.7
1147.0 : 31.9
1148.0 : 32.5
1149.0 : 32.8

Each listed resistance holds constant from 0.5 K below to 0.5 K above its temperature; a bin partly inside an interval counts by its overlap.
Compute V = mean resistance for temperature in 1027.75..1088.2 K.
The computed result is 32.3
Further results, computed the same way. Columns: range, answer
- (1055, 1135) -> 28.2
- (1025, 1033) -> 32.4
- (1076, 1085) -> 32.3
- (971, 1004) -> 33.4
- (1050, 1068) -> 32.2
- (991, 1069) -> 33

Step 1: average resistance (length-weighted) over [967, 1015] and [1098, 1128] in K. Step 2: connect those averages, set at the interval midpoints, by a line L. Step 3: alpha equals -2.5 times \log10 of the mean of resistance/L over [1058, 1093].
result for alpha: -0.23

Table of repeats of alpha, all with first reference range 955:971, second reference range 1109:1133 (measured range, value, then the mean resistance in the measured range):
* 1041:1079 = -0.210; 32.2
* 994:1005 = -0.111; 34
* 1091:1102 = -0.237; 30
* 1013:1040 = -0.142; 32.9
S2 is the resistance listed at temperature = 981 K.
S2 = 33.3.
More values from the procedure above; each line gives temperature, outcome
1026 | 32.6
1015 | 33.9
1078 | 32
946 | 34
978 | 33.1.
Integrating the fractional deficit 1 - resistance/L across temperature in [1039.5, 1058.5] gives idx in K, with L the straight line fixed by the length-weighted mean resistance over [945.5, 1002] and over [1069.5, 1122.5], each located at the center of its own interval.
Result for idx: -1.8 K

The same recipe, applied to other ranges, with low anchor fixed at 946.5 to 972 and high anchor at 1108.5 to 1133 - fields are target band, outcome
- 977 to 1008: -2.61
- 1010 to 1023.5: -2.01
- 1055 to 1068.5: -2.88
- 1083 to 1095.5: -3.63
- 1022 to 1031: -1.27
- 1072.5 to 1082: -2.52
